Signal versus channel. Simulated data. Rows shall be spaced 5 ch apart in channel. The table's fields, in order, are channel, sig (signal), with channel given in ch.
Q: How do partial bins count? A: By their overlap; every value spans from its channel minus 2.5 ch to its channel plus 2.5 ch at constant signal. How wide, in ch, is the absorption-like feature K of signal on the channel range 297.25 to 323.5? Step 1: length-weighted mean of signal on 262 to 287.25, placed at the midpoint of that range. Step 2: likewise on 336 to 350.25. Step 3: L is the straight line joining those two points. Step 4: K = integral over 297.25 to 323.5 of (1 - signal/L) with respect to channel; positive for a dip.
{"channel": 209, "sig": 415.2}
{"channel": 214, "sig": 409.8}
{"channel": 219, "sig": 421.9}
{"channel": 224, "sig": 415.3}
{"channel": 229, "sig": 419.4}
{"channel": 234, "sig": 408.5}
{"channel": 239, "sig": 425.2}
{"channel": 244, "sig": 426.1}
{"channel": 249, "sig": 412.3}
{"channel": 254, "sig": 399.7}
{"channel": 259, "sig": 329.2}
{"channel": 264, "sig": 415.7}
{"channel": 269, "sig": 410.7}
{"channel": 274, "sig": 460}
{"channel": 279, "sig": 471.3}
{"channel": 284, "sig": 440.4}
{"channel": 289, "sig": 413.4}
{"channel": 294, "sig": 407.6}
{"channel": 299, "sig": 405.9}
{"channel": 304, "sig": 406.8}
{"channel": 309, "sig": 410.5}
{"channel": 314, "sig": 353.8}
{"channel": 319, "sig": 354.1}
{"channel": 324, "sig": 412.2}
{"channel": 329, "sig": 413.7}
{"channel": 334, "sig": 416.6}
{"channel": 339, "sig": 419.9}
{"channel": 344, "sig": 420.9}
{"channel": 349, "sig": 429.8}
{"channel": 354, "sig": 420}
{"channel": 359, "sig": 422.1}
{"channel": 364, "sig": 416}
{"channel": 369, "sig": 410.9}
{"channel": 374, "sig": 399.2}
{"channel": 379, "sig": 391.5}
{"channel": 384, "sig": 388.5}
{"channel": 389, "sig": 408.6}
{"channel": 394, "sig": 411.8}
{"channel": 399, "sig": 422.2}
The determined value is 2.6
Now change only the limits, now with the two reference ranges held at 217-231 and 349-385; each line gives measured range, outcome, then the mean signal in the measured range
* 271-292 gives -1.5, 445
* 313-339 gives 1.1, 395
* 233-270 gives 1.2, 403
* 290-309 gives 0.3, 408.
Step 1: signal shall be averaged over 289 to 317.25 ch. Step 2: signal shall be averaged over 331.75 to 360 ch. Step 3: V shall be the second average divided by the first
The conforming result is 1.06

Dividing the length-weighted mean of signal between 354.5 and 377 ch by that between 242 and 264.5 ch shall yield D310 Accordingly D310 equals 1.05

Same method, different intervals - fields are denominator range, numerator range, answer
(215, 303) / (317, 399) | 0.98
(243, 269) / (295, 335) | 1.00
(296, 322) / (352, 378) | 1.06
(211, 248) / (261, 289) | 1.04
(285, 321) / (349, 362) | 1.07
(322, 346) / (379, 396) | 0.96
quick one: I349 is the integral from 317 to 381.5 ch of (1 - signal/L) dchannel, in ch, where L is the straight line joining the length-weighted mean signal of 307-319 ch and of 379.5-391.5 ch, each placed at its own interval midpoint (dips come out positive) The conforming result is -4.0 ch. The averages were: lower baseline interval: 375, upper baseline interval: 397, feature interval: 410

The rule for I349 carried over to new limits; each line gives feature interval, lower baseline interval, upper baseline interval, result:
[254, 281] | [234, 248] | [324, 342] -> 0.32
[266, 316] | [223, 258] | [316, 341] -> -1.54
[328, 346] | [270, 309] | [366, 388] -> -0.27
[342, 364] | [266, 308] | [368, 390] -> -0.88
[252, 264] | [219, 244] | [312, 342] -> 1.12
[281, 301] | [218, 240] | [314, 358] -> -0.32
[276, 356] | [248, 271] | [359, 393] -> -2.95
